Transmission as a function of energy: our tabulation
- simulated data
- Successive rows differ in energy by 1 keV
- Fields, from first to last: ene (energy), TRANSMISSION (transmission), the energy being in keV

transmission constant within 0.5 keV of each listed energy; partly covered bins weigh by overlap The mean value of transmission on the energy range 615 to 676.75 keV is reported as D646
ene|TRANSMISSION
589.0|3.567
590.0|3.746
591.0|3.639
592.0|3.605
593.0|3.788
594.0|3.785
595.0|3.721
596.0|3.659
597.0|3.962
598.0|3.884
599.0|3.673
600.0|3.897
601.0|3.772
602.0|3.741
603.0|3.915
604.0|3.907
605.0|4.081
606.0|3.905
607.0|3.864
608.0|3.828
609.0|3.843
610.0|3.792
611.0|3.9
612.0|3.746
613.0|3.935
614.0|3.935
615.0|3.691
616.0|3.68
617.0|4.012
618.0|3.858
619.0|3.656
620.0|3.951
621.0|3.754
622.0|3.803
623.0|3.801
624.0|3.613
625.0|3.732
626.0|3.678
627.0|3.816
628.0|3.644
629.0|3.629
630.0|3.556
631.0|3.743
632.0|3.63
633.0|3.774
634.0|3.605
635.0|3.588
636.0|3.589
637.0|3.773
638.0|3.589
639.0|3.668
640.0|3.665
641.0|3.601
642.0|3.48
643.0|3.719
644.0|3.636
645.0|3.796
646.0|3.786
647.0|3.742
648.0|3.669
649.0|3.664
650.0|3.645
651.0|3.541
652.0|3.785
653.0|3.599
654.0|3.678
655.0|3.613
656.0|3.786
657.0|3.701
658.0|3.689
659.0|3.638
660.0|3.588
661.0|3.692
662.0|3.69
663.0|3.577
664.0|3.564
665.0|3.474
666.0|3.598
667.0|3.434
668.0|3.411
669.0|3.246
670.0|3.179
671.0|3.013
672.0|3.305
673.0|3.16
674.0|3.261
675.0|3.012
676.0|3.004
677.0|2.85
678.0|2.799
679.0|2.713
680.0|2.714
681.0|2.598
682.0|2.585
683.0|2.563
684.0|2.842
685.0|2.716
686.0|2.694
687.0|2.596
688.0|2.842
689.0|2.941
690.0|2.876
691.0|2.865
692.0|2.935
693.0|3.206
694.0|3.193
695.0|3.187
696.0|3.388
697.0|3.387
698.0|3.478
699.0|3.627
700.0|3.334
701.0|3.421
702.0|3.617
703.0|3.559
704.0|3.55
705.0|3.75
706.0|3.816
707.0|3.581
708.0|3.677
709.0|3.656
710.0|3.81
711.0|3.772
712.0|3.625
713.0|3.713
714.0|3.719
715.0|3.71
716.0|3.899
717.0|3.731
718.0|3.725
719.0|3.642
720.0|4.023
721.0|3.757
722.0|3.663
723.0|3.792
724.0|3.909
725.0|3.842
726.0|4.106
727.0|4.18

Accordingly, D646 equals 3.6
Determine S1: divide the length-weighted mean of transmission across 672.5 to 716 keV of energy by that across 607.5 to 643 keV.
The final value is 0.86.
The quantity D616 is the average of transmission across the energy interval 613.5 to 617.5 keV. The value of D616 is 3.83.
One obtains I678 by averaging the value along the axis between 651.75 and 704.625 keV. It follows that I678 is 3.24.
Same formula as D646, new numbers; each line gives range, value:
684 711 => 3.3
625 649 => 3.67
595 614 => 3.85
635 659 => 3.67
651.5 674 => 3.51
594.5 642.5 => 3.76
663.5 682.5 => 3.1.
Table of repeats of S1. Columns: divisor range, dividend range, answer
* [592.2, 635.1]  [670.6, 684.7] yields 0.76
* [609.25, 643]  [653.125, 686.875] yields 0.86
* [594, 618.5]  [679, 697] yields 0.75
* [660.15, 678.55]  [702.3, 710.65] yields 1.11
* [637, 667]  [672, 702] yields 0.82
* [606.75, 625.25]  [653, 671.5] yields 0.93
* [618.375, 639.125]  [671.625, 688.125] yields 0.77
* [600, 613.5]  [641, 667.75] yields 0.94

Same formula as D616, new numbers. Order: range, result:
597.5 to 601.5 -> 3.81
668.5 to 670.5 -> 3.21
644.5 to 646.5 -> 3.79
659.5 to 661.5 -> 3.64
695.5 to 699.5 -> 3.47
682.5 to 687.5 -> 2.68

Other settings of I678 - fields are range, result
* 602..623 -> 3.85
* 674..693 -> 2.81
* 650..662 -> 3.66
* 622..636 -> 3.68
